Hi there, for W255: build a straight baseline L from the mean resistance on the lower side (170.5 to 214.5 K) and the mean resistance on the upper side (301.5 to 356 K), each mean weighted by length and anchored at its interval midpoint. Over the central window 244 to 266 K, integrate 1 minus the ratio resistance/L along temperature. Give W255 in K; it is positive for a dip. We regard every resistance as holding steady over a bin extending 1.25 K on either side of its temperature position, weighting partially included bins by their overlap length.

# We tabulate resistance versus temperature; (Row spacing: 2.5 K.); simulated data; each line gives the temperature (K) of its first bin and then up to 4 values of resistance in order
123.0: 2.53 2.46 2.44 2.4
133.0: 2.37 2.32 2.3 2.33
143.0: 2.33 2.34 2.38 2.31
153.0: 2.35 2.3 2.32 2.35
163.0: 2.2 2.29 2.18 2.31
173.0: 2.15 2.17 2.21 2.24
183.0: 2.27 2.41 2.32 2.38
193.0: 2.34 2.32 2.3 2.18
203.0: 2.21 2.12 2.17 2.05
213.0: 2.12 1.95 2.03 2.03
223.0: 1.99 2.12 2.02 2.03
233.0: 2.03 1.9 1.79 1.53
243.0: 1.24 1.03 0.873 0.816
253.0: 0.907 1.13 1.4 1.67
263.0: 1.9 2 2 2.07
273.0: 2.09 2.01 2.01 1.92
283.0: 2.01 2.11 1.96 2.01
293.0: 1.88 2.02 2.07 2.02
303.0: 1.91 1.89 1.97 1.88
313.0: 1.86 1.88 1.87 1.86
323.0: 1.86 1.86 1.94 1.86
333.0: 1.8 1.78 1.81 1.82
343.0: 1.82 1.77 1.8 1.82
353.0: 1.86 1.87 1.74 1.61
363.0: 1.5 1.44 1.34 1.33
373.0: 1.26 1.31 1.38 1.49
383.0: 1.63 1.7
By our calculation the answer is 8.3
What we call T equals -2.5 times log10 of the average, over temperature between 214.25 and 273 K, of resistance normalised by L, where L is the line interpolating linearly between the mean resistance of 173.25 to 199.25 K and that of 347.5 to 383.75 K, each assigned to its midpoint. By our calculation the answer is 0.22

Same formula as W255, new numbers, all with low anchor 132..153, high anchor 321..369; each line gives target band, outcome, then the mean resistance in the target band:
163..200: -0.8 K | 2.27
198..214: 0.0 K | 2.15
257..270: 1.1 K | 1.82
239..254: 7.1 K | 1.08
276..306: -1.2 K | 1.99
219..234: 0.4 K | 2.04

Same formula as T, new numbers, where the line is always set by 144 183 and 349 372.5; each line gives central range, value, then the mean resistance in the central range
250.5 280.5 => 0.124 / 1.71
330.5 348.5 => -0.081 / 1.8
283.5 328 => -0.086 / 1.94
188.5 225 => -0.016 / 2.16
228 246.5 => 0.201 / 1.68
